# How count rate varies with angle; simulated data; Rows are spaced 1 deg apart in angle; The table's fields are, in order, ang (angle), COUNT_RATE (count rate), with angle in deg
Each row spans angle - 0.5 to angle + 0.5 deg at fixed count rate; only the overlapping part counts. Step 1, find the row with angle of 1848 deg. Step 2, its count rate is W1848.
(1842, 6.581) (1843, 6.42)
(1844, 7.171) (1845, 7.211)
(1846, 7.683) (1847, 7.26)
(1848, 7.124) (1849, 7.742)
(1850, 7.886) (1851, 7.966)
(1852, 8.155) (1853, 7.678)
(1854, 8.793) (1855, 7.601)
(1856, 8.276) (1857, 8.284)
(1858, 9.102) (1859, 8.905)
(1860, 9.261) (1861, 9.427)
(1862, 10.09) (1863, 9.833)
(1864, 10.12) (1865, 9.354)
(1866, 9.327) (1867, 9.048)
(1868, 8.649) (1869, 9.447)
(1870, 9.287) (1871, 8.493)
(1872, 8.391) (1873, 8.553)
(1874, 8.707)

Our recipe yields 7.124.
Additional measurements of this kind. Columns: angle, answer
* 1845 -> 7.211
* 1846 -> 7.683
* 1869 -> 9.447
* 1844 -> 7.171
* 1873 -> 8.553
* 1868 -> 8.649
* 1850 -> 7.886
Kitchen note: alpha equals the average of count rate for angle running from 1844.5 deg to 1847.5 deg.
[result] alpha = 7.38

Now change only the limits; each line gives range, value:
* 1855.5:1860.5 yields 8.77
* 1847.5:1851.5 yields 7.68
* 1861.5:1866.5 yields 9.74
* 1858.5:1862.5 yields 9.42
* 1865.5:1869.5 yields 9.12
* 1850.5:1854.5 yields 8.15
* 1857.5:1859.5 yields 9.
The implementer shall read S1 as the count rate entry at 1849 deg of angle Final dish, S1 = 7.742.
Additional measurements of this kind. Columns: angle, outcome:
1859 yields 8.905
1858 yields 9.102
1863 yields 9.833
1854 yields 8.793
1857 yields 8.284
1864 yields 10.12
